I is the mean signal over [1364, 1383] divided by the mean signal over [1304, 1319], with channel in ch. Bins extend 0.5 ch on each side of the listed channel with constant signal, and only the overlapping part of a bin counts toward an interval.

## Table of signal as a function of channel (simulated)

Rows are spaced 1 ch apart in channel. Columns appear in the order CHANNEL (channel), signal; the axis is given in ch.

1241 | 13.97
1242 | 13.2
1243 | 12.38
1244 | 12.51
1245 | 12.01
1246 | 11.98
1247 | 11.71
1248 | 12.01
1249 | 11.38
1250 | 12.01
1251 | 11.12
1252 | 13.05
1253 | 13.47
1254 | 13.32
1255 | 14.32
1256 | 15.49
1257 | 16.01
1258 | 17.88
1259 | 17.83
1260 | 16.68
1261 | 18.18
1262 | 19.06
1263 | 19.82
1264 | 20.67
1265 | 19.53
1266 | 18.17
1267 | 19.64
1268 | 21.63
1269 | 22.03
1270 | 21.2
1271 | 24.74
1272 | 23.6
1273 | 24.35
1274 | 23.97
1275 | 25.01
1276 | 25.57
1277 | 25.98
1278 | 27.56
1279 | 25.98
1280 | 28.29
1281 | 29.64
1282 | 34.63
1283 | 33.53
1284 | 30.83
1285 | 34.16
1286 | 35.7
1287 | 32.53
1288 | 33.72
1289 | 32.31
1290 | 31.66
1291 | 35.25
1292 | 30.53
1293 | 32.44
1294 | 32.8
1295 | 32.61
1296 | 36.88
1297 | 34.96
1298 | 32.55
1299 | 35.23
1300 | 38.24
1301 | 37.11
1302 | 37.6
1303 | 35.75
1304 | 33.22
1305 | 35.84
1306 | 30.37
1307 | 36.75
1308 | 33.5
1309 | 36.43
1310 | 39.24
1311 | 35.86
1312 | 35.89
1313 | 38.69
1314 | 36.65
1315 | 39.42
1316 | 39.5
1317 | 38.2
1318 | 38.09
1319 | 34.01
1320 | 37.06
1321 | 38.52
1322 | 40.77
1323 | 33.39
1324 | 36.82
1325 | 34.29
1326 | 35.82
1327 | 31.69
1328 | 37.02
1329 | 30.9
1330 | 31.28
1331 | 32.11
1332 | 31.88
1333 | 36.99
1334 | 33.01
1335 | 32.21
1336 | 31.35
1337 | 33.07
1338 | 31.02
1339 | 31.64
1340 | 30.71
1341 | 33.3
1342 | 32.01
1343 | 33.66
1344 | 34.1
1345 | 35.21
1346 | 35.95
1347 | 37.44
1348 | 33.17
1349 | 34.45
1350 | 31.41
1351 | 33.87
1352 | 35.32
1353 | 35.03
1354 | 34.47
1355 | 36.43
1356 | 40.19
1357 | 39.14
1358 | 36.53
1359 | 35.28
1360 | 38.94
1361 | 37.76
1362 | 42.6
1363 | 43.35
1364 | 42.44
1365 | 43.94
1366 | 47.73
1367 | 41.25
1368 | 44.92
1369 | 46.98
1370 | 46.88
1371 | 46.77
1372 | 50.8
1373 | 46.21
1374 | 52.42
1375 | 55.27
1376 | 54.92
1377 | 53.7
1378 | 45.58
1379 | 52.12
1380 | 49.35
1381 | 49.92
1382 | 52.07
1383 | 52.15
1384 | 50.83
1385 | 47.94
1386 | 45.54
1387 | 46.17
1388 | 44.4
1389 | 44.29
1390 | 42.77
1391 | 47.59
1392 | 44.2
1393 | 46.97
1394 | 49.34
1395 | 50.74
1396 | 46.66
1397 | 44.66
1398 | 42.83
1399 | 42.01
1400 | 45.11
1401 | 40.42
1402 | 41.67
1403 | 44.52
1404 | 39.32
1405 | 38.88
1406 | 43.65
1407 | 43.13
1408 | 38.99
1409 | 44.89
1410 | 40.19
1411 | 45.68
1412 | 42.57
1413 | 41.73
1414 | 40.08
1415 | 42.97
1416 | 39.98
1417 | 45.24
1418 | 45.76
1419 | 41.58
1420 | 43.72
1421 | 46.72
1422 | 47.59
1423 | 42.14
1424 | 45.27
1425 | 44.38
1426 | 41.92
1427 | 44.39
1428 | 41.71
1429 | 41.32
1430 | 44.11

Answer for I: 1.34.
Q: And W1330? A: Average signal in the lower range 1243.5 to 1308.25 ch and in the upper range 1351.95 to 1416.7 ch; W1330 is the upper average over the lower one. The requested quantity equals 1.76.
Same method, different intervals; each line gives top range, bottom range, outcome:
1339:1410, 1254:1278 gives 2.08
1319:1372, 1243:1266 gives 2.44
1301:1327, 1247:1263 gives 2.45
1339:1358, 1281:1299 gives 1.04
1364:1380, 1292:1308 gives 1.40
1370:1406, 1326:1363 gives 1.36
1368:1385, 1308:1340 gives 1.43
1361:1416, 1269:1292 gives 1.58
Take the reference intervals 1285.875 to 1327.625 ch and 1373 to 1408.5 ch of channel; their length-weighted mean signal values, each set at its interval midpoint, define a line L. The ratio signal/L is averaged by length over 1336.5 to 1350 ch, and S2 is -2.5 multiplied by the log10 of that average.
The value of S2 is 0.20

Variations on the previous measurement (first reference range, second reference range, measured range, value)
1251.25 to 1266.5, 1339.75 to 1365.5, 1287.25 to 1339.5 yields -0.24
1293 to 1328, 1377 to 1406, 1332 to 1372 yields 0.11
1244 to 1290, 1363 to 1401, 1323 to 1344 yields 0.10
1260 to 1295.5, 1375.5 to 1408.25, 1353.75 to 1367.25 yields 0.02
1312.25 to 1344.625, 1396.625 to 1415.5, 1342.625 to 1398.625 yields -0.12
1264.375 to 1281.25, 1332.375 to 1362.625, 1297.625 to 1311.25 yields -0.24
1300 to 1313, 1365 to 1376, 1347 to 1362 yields 0.24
